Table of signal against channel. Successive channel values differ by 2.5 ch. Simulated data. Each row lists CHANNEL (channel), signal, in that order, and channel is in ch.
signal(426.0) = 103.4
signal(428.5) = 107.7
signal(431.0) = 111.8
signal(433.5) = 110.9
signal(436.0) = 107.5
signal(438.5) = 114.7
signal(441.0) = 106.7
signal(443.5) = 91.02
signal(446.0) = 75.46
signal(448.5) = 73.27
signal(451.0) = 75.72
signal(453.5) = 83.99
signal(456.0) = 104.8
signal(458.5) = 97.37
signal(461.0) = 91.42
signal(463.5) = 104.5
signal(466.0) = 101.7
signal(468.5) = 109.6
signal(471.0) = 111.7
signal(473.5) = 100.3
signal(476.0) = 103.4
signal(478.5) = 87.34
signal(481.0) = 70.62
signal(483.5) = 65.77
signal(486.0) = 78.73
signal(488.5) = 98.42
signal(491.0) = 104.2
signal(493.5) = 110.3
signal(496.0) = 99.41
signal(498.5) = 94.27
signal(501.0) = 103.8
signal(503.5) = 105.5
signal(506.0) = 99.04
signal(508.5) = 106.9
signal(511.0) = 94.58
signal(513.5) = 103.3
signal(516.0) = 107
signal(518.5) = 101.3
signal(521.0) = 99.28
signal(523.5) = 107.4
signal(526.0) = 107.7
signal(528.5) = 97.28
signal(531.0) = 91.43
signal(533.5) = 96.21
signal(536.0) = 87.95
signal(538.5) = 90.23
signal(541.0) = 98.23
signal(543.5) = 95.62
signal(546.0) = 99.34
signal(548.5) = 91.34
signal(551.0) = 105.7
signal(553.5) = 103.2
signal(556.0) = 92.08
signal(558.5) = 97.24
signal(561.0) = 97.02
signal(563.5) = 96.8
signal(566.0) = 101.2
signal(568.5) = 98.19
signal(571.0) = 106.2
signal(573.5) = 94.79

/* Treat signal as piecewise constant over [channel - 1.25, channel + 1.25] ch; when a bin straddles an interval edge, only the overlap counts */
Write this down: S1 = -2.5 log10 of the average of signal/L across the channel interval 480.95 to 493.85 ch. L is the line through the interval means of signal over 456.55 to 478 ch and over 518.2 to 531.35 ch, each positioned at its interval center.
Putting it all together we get 0.16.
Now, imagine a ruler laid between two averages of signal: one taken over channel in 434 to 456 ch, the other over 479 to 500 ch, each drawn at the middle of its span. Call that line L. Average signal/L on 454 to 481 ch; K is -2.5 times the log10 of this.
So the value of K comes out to -0.09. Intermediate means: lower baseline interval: 92.5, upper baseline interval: 90.3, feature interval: 99.3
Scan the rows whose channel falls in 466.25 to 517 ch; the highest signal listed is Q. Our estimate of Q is 111.7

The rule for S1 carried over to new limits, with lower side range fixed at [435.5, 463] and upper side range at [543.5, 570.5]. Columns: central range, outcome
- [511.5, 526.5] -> -0.08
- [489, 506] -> -0.08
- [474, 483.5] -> 0.11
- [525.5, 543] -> 0.02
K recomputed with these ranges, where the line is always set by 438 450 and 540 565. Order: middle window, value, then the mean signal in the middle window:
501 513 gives -0.08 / 102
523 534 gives -0.04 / 99.8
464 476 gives -0.15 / 105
